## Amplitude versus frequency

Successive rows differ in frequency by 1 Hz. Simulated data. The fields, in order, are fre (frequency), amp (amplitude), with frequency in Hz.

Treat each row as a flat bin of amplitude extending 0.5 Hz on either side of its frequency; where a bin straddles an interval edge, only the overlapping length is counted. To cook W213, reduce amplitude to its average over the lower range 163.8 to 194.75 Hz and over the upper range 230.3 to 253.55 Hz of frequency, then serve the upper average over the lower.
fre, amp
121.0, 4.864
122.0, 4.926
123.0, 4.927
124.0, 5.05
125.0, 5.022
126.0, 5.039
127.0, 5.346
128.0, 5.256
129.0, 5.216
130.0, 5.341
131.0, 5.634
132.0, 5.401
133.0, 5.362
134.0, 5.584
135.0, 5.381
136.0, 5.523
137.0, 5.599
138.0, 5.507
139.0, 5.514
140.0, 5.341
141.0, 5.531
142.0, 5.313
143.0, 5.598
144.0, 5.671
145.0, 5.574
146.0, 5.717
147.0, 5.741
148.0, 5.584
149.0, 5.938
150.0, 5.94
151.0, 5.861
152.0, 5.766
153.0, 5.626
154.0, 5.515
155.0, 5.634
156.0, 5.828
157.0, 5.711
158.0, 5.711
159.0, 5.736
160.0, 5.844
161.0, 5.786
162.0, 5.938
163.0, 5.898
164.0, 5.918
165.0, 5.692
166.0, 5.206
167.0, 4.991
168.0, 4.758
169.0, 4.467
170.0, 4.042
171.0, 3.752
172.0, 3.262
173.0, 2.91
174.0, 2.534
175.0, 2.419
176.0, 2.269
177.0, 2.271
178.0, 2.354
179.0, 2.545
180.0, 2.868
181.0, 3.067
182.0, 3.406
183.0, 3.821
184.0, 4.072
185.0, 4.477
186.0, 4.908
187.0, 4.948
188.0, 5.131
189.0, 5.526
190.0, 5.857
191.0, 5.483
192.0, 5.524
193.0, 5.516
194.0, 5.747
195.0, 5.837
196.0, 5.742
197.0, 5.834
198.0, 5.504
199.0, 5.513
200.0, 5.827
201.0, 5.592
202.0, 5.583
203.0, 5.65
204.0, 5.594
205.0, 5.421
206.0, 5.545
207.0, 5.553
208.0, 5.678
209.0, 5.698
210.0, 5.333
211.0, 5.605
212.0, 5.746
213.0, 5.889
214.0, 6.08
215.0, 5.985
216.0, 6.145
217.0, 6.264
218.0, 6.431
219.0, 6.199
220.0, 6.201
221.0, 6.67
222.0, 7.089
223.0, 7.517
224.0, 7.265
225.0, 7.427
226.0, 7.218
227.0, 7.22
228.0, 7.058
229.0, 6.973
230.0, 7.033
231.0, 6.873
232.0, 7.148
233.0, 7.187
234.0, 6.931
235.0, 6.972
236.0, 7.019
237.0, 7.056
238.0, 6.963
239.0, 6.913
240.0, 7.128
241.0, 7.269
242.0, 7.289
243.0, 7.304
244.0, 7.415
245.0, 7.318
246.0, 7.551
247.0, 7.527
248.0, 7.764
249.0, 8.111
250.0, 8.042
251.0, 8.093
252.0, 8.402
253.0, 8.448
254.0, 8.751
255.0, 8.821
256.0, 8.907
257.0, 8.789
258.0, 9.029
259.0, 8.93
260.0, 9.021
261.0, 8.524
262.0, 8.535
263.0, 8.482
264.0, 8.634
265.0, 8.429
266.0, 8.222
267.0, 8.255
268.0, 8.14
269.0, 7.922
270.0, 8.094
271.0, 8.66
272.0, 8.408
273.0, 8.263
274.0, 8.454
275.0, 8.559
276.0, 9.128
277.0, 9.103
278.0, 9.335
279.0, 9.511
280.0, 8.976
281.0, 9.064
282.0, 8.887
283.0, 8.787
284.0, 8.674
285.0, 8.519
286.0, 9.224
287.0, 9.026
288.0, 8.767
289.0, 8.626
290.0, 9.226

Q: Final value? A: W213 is 1.8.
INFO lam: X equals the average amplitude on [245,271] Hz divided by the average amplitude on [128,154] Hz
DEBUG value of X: 1.50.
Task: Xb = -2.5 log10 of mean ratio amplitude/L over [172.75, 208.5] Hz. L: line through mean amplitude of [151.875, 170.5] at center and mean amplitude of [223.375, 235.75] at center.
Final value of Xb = 0.32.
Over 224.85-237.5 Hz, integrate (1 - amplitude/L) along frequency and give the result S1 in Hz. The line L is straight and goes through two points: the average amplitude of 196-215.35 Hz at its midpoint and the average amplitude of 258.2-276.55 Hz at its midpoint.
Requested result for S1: -0.5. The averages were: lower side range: 5.66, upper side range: 8.49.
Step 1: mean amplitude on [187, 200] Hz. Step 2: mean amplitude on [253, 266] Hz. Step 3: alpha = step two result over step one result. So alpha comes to 1.56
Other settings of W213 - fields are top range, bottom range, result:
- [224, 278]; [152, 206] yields 1.64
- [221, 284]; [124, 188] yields 1.63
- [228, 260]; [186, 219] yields 1.35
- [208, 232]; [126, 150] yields 1.18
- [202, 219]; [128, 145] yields 1.06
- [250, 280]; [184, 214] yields 1.56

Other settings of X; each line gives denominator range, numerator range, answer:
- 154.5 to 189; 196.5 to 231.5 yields 1.42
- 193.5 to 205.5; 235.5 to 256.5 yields 1.37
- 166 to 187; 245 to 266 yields 2.38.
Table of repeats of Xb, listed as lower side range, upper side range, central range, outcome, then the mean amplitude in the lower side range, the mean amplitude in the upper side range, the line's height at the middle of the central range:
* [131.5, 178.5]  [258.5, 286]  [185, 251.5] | 0.10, 5.05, 8.66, 7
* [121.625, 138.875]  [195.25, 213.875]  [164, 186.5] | 0.43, 5.31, 5.64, 5.51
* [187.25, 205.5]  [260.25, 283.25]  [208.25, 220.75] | 0.06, 5.6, 8.63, 6.32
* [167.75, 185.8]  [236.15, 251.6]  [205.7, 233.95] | -0.09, 3.3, 7.45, 5.96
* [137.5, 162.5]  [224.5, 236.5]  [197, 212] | 0.19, 5.68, 7.09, 6.63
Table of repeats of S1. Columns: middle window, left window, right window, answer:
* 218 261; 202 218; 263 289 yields -2.9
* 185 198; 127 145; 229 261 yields 2.3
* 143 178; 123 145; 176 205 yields 1.1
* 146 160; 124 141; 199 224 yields -0.5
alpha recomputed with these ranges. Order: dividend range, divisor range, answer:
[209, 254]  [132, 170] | 1.26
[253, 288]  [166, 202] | 1.98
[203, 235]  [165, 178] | 1.78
